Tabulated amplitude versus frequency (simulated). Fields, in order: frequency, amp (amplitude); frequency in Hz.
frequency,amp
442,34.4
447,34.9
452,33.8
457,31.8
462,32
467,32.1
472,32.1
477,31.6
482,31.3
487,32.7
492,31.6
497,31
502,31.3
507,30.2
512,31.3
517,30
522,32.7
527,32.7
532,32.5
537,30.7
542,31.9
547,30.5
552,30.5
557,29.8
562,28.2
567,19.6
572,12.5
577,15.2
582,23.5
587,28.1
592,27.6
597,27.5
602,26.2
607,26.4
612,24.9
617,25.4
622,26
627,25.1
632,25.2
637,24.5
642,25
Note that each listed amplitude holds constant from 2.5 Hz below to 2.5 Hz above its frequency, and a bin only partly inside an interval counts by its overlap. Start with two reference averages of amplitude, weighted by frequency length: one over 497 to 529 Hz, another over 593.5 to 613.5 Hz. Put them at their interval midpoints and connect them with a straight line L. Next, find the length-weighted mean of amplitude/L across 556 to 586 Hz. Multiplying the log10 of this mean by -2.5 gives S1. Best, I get 0.30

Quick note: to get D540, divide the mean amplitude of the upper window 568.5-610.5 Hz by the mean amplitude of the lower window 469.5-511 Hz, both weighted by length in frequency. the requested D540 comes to 0.74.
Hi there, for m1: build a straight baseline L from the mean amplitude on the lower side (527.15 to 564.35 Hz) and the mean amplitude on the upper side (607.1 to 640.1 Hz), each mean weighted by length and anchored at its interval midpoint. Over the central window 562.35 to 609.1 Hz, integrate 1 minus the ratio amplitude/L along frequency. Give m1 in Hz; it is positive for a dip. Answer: 7.7 Hz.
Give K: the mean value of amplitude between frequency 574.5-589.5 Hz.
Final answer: 22.3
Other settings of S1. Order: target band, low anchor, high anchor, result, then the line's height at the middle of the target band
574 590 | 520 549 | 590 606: 0.261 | 28.2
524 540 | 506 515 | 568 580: -0.250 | 25.4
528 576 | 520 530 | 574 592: 0.048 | 28.1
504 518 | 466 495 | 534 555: 0.029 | 31.4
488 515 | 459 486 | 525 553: 0.019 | 31.7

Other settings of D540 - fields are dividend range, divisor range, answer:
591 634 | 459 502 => 0.82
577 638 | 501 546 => 0.81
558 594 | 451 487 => 0.70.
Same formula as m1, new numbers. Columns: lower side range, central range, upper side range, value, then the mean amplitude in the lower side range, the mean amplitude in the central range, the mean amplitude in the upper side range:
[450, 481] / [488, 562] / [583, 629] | -3.66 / 32.2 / 31.1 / 26.3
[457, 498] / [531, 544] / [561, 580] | -4.80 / 31.8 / 31.6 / 18.3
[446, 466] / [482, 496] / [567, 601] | -0.78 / 32.9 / 31.9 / 22.4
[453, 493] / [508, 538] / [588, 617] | -1.78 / 32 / 31.6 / 26.5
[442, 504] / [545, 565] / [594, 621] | -0.67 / 32.3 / 29.5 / 26.1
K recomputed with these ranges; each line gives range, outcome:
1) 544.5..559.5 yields 30.3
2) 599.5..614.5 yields 25.8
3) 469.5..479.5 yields 31.9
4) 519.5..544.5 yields 32.1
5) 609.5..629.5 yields 25.4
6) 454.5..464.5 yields 31.9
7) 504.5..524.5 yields 31.1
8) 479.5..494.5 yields 31.9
